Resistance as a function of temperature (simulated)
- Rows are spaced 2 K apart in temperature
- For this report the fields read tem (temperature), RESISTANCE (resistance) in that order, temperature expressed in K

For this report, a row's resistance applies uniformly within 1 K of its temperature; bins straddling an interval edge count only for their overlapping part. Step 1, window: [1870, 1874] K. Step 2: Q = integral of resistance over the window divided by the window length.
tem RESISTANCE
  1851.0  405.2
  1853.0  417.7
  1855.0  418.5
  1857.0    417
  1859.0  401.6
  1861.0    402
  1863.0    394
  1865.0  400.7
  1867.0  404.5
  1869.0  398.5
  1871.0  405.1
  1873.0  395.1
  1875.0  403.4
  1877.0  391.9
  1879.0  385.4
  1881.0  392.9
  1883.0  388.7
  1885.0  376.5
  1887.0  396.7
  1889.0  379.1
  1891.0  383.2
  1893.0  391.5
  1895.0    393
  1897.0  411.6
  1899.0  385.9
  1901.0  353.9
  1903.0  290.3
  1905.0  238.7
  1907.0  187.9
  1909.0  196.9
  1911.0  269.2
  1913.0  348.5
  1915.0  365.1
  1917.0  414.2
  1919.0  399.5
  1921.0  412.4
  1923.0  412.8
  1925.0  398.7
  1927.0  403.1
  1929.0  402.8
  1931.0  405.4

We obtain 400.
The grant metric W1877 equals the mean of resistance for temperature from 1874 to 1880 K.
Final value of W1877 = 394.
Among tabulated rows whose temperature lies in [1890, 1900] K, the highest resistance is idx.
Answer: 411.6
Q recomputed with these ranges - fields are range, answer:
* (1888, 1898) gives 392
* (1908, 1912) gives 233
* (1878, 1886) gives 386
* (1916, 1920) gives 407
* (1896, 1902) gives 384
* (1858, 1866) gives 400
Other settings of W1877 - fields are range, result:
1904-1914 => 248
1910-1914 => 309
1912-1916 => 357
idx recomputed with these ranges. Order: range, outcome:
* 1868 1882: 405.1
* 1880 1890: 396.7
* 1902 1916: 365.1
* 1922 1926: 412.8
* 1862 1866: 400.7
